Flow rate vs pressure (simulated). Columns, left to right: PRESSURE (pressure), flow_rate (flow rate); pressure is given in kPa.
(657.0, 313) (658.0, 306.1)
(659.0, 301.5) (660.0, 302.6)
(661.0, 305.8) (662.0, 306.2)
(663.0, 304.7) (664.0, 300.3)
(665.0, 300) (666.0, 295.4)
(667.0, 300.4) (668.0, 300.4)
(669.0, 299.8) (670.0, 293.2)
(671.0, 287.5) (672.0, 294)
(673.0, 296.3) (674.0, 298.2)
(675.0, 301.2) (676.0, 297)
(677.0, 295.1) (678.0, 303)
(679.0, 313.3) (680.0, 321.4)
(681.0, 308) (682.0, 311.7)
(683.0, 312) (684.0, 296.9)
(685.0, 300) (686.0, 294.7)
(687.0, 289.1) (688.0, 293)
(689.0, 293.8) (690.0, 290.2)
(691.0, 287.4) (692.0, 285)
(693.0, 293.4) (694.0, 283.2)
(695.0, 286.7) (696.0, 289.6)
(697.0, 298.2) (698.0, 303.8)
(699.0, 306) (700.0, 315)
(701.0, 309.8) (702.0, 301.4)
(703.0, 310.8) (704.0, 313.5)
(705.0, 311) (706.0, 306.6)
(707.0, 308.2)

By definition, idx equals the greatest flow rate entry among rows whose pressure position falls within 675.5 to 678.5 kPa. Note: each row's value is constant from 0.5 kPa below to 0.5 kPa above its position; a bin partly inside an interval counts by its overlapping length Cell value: 303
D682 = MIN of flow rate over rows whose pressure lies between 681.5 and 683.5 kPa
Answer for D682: 311.7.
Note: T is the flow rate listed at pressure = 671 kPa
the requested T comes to 287.5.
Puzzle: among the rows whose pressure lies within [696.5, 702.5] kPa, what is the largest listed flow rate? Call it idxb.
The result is 315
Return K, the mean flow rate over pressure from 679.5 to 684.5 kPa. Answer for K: 310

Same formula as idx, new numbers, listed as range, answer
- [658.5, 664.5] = 306.2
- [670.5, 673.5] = 296.3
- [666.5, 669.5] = 300.4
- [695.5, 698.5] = 303.8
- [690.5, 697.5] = 298.2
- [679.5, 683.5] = 321.4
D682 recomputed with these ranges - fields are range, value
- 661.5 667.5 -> 295.4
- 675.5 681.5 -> 295.1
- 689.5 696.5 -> 283.2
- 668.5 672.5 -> 287.5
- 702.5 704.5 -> 310.8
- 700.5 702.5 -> 301.4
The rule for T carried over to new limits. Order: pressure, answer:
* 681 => 308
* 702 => 301.4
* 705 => 311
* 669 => 299.8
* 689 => 293.8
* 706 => 306.6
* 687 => 289.1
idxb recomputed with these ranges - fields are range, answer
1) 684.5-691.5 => 300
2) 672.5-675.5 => 301.2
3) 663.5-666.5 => 300.3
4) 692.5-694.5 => 293.4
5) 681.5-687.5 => 312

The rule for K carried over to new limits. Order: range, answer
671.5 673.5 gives 295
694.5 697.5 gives 292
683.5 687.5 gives 295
